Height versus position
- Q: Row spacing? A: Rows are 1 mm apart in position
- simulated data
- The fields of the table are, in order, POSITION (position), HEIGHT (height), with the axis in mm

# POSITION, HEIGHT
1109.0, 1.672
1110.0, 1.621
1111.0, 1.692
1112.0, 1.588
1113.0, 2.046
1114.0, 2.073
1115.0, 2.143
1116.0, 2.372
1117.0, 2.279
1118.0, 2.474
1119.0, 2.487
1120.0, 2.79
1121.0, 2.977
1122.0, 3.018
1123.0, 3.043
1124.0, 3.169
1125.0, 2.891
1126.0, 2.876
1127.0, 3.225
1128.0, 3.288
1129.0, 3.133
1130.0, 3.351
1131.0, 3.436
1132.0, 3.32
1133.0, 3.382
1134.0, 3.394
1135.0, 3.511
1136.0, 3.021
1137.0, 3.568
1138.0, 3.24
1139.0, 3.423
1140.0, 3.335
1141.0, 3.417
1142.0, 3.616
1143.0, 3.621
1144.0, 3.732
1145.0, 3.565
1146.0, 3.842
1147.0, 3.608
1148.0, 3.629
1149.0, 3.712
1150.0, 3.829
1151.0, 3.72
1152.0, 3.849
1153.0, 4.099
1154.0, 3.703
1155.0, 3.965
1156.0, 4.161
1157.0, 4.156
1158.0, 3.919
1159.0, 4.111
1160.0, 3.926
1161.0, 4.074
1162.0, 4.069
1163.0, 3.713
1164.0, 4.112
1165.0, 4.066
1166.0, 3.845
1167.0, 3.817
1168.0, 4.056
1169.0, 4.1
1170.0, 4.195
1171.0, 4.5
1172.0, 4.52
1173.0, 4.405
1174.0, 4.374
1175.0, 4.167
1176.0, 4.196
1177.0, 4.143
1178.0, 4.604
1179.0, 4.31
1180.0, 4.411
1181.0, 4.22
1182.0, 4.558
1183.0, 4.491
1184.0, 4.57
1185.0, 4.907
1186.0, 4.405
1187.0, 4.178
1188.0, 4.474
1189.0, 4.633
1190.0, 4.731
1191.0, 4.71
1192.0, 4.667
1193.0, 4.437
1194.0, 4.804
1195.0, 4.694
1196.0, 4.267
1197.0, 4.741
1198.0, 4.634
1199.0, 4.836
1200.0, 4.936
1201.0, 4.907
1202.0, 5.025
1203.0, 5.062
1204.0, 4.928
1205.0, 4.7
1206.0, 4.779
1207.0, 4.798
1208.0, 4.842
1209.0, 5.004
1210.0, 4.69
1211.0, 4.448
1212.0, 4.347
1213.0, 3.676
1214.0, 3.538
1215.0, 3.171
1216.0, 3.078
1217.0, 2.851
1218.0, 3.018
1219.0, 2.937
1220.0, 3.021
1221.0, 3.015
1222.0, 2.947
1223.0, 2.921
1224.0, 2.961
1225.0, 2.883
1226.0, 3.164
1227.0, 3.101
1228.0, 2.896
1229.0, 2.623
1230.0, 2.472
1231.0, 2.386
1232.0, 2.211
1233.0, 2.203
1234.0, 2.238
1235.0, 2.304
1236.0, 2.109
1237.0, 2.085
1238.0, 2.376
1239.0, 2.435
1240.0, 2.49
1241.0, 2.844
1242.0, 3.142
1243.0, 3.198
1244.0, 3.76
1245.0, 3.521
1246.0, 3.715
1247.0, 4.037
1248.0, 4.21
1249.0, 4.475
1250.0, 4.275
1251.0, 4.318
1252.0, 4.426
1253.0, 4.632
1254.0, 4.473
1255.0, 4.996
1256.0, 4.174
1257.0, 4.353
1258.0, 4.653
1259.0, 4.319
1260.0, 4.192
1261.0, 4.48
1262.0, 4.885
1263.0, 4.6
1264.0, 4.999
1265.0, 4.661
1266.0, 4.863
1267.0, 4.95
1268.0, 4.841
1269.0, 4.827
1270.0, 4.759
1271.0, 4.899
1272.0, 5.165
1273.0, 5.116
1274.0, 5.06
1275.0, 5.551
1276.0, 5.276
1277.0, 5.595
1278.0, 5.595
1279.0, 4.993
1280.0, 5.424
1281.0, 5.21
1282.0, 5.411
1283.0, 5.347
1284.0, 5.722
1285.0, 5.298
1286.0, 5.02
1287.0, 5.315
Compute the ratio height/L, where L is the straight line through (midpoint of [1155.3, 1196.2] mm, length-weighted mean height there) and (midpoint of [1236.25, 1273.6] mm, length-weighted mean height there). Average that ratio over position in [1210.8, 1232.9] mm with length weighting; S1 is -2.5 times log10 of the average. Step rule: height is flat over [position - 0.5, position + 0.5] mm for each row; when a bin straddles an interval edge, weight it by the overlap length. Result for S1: 0.36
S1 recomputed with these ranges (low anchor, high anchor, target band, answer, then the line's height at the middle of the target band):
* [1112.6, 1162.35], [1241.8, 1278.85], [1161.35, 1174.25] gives -0.132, 3.66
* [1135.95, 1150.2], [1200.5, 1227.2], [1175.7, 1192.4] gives -0.201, 3.73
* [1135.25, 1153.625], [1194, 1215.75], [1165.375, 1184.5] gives -0.052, 4.09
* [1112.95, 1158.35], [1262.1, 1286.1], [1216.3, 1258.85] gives 0.389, 4.65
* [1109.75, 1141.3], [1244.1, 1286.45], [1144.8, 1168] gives -0.184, 3.29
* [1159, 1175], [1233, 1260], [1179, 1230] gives -0.060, 3.87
